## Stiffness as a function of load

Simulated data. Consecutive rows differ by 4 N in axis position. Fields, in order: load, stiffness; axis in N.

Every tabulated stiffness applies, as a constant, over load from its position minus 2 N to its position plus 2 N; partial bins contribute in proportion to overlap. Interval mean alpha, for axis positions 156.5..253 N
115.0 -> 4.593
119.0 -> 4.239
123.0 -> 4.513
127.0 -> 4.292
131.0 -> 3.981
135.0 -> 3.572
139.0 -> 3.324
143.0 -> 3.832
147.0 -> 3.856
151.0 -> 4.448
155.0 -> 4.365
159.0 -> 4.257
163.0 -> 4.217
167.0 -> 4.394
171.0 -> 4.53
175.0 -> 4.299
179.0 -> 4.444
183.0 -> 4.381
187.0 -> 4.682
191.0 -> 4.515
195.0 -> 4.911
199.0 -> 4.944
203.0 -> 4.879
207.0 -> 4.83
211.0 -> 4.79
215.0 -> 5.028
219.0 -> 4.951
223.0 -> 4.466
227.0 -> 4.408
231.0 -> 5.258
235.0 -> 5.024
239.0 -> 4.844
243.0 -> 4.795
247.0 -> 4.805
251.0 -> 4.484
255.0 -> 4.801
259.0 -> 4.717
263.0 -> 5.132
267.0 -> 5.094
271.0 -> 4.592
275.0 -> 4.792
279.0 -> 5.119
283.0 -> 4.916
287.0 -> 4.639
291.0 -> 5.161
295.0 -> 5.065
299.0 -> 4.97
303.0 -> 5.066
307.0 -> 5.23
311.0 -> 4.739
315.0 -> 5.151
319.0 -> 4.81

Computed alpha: 4.67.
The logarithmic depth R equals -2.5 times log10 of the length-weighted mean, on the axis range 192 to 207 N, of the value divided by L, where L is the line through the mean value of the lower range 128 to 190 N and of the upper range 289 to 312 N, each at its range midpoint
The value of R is -0.10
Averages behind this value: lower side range 4.18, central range 4.87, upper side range 5.05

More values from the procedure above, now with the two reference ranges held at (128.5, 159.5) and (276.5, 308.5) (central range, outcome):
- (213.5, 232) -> -0.066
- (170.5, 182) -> -0.058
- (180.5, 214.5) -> -0.100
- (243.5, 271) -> -0.013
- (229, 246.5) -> -0.078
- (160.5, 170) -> -0.059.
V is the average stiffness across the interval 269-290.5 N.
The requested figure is 4.84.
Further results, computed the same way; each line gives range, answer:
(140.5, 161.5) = 4.13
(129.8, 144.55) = 3.66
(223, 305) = 4.87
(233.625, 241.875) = 4.91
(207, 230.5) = 4.77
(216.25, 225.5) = 4.72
